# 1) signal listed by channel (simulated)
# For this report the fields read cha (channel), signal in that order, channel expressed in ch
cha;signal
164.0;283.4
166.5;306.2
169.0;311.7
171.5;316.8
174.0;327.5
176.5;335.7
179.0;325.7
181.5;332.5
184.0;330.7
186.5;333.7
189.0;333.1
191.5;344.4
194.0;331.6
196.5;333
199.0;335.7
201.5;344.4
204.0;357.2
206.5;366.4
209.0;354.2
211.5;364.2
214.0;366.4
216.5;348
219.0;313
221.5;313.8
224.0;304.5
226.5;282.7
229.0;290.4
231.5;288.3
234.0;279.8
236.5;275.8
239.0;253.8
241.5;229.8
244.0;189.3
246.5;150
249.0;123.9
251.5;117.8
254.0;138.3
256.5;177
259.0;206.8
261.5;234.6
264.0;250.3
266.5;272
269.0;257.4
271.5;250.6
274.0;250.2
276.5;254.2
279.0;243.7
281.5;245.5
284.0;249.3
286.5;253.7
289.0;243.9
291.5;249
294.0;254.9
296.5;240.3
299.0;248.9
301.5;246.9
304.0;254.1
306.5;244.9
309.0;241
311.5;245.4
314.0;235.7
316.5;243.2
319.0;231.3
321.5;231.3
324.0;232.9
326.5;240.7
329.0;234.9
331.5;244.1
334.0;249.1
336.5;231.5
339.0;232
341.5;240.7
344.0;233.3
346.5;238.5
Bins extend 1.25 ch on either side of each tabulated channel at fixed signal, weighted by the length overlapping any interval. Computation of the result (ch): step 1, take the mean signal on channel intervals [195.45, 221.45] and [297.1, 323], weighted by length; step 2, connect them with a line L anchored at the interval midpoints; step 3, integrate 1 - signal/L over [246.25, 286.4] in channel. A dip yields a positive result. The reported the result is 9.6 ch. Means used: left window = 347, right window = 242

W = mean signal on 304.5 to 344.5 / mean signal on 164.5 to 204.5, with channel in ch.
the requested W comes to 0.72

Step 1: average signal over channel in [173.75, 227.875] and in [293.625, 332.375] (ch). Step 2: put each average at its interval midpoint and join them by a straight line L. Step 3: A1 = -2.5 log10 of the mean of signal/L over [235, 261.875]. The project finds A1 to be 0.48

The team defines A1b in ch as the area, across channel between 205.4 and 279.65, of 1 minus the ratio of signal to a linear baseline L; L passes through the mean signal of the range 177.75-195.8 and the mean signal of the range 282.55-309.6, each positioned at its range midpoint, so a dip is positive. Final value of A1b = 8.5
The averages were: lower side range 333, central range 258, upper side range 248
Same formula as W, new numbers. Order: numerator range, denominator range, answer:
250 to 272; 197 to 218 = 0.59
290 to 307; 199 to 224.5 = 0.72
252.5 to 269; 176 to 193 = 0.64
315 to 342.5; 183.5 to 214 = 0.69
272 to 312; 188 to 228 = 0.74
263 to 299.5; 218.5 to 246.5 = 0.94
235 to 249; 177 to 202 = 0.64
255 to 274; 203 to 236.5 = 0.73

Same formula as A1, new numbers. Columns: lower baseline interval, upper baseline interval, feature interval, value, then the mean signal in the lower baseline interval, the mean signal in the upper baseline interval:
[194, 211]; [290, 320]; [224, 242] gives 0.15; 348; 245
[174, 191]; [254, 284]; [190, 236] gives -0.10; 332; 236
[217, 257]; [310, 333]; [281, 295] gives -0.05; 236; 238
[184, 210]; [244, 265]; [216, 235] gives -0.16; 343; 175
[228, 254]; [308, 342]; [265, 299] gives -0.11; 215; 238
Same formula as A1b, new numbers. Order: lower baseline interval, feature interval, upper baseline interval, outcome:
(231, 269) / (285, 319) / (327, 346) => -2.7 ch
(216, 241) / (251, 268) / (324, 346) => 4.4 ch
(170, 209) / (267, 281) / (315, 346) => 1.3 ch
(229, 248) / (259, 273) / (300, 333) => -0.5 ch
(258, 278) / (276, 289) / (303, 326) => -0.2 ch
